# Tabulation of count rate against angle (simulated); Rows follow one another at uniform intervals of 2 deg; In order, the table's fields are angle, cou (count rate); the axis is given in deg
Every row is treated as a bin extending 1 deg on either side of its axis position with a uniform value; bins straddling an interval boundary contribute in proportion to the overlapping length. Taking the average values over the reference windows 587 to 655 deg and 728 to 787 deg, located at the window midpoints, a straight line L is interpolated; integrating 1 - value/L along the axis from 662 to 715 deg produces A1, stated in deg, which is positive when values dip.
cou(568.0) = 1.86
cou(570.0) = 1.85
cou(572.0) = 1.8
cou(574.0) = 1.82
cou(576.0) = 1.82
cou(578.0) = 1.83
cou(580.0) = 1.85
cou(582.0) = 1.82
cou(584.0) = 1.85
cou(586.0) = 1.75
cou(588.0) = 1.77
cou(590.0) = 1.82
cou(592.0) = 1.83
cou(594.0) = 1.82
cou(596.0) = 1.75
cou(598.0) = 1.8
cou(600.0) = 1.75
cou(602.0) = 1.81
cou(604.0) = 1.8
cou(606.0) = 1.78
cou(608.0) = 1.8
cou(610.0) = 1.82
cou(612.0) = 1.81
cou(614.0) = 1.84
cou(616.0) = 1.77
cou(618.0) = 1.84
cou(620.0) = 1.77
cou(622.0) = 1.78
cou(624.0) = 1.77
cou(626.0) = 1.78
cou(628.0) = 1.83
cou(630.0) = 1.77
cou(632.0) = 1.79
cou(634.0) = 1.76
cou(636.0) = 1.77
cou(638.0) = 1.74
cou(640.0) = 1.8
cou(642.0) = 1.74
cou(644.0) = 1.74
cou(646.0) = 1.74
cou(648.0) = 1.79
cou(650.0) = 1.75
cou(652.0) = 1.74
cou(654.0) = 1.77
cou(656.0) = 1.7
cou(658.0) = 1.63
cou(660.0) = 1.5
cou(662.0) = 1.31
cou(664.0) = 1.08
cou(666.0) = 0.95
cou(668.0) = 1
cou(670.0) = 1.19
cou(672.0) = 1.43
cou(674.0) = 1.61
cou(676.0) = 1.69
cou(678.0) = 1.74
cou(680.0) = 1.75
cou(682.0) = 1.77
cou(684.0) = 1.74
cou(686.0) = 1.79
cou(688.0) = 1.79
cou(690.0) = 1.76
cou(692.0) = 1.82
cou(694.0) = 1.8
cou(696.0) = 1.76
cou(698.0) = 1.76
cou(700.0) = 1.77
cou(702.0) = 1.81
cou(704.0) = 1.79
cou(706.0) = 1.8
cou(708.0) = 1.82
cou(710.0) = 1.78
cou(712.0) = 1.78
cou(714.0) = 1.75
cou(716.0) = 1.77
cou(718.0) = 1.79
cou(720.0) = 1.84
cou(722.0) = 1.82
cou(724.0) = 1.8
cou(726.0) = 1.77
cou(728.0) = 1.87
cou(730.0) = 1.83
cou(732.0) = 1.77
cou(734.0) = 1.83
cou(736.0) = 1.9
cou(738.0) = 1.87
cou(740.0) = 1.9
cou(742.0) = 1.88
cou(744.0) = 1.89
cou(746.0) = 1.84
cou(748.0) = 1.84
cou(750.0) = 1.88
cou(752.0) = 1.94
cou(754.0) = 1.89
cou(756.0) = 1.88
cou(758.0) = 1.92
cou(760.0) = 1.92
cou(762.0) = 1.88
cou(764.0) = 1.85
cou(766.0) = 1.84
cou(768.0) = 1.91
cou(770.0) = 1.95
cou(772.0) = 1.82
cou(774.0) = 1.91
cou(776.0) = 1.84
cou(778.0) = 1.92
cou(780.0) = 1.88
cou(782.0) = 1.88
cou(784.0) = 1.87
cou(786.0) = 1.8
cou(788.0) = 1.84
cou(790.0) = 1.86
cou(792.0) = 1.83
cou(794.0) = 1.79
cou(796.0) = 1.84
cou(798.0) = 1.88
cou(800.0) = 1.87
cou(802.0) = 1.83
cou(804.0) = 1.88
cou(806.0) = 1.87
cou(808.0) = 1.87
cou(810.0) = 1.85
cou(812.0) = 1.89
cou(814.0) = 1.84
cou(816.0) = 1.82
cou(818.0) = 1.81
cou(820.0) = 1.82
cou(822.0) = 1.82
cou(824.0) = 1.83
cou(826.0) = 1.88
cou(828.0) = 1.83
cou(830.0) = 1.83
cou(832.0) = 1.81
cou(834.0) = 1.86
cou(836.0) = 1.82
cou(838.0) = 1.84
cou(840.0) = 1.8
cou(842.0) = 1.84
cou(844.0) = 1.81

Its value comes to 5.6 deg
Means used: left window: 1.78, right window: 1.87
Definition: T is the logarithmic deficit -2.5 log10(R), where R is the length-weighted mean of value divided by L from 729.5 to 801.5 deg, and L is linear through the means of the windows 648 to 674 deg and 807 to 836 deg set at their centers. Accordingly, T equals -0.10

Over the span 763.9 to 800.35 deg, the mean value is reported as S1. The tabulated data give 1.86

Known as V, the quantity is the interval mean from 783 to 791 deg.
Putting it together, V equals 1.84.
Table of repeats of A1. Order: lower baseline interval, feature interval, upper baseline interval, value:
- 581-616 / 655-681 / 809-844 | 5.48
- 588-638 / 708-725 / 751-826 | 0.38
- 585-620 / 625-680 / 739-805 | 6.36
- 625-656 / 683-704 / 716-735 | 0.16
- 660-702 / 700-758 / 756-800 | -3.76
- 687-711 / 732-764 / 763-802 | -0.84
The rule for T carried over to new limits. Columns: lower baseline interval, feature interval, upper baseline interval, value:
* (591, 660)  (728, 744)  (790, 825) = -0.02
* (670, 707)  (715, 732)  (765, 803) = -0.02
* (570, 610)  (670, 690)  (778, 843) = 0.09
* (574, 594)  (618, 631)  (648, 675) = -0.10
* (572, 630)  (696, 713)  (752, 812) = 0.03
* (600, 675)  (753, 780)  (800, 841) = -0.06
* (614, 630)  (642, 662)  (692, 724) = 0.06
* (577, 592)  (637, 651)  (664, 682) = -0.14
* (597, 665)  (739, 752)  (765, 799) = -0.03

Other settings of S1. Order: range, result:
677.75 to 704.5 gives 1.78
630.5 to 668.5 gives 1.6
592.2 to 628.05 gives 1.8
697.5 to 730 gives 1.8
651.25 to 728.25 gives 1.67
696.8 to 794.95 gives 1.84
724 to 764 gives 1.87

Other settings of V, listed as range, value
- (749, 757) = 1.9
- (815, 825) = 1.82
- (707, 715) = 1.78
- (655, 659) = 1.67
